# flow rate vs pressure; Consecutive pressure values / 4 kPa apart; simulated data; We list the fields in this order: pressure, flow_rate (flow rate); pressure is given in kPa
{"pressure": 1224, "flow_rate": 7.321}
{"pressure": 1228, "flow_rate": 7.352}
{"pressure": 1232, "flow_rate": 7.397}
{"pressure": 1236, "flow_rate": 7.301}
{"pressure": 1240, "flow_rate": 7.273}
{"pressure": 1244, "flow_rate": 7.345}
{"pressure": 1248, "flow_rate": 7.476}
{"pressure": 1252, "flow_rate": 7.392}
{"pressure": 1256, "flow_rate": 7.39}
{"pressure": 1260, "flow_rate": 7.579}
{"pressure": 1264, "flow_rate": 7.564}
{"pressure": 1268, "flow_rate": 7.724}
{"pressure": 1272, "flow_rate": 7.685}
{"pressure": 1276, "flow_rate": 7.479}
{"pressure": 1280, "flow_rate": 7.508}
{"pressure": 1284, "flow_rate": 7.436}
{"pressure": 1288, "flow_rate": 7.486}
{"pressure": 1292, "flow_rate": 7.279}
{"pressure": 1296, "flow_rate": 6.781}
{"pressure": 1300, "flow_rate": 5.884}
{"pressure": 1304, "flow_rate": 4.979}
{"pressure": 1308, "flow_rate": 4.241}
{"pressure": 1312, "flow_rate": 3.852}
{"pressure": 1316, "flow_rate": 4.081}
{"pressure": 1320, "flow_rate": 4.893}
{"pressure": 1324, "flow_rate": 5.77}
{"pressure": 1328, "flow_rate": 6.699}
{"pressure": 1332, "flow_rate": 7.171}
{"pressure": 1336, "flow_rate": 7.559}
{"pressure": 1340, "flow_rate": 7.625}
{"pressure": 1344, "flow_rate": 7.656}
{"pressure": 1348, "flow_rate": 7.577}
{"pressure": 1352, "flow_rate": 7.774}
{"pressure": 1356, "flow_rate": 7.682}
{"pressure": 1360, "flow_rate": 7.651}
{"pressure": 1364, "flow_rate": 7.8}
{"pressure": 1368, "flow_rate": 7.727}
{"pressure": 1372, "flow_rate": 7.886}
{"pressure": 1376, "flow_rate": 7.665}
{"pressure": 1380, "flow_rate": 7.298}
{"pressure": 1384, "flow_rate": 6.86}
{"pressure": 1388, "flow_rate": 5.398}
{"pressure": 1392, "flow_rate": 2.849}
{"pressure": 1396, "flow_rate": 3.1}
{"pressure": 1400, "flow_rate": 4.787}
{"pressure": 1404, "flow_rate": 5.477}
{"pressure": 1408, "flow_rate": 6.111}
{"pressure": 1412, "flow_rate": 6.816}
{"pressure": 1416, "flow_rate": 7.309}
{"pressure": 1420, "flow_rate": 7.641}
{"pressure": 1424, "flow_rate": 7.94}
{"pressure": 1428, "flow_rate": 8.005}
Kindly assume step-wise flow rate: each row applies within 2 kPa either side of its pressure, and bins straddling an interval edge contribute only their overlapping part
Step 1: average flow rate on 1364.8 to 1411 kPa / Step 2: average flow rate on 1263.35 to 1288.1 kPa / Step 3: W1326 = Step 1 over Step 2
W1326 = 0.79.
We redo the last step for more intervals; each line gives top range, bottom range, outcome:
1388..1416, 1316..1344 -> 0.78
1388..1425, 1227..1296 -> 0.77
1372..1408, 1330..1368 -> 0.74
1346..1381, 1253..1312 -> 1.12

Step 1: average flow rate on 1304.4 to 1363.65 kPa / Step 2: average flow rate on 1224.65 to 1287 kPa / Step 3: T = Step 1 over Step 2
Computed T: 0.9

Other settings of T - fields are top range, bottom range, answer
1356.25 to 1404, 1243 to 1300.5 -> 0.85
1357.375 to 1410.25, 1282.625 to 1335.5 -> 1.05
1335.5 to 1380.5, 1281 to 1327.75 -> 1.33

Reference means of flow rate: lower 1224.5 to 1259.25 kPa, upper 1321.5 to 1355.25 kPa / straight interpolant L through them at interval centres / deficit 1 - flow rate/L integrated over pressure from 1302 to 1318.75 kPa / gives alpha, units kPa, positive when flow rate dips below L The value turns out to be 6.79 kPa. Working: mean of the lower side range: 7.37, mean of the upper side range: 7.21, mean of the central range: 4.32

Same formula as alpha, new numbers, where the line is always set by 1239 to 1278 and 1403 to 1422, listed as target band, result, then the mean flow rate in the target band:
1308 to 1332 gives 6.7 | 5.17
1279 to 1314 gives 5.7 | 6.12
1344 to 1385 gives -3.8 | 7.61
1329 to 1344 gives -0.7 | 7.43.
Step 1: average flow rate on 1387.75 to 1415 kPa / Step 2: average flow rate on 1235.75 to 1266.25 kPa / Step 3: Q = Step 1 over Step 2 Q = 0.67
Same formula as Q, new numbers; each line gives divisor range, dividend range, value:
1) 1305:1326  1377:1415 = 1.20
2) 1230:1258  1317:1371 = 0.97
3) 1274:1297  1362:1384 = 1.03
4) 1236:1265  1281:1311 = 0.84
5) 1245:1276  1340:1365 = 1.02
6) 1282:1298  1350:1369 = 1.07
